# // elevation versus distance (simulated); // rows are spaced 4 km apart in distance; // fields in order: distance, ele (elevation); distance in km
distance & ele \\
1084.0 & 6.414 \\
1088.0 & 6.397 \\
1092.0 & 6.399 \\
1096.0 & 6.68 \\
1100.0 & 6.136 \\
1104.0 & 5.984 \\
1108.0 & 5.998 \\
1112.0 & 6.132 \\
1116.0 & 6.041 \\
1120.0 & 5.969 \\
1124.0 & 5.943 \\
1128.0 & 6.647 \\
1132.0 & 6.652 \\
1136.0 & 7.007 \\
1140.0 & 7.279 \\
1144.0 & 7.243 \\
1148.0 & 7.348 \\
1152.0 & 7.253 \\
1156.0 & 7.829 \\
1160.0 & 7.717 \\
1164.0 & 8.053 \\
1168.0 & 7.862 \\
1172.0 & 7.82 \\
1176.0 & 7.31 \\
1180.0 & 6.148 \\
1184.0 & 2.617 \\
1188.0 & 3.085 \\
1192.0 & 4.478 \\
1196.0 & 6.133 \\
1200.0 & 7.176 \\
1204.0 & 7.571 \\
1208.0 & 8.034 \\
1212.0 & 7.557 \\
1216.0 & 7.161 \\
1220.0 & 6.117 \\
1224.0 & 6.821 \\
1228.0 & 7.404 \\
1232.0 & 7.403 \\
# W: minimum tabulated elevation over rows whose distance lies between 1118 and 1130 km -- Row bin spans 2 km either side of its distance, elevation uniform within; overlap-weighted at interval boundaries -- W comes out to 5.943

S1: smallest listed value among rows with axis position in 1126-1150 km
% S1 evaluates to 6.647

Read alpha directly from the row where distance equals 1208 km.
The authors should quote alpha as 8.034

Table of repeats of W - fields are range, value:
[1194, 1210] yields 6.133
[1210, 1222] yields 6.117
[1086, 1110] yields 5.984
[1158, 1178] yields 7.31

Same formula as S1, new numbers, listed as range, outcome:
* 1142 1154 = 7.243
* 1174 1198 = 2.617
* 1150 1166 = 7.253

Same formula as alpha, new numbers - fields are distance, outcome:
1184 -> 2.617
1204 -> 7.571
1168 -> 7.862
